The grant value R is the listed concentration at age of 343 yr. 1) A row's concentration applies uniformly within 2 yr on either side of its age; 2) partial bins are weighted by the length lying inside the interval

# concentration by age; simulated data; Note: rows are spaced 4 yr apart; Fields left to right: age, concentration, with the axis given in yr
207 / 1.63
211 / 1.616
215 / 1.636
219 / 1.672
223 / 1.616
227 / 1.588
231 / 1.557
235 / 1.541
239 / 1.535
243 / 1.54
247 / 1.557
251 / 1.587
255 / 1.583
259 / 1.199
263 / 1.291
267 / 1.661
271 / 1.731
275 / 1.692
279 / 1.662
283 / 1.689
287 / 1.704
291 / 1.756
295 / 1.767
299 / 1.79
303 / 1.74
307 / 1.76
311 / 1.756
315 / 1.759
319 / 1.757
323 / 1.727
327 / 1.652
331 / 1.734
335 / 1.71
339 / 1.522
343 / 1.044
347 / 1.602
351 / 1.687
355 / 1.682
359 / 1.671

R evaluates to 1.044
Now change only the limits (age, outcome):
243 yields 1.54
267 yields 1.661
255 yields 1.583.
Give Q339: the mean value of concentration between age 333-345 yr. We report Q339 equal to 1.43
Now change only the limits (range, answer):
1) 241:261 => 1.49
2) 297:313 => 1.76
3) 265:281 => 1.69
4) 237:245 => 1.54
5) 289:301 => 1.77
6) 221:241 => 1.57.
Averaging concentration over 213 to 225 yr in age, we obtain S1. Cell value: 1.64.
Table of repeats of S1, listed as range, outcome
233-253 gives 1.55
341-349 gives 1.32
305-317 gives 1.76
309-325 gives 1.75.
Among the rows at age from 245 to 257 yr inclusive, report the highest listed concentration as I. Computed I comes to 1.587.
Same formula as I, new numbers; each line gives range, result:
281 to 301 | 1.79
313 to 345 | 1.759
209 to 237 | 1.672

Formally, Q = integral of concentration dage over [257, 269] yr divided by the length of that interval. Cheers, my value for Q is 1.38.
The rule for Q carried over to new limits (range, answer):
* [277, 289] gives 1.68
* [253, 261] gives 1.39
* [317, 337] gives 1.72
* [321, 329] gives 1.69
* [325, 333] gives 1.69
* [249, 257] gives 1.58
